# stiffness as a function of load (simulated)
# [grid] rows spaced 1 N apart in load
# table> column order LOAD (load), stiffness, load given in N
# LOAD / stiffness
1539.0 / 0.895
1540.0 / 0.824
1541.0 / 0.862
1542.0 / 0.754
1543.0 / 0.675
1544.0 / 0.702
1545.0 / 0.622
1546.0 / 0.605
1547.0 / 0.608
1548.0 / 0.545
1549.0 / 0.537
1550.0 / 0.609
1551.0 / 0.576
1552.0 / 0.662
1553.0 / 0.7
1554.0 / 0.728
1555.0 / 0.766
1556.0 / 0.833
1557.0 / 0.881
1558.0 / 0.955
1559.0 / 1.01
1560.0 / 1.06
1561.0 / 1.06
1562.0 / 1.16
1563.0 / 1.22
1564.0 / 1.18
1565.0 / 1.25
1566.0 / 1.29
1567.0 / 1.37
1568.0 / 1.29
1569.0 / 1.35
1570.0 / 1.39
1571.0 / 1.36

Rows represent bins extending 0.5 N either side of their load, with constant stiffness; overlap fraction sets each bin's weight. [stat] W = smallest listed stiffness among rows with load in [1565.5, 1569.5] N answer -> 1.29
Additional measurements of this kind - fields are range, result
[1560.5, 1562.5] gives 1.06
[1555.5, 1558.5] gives 0.833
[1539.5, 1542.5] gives 0.754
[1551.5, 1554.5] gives 0.662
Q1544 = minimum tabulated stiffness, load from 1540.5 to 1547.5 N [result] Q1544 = 0.605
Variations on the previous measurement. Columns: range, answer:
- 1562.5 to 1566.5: 1.18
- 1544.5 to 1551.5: 0.537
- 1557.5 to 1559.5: 0.955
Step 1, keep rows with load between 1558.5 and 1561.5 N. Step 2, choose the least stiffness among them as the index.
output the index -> 1.01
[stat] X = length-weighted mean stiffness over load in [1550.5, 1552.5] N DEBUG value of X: 0.619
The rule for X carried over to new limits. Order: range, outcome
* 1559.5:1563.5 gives 1.12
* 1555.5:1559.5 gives 0.92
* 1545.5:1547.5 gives 0.607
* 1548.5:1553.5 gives 0.617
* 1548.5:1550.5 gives 0.573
